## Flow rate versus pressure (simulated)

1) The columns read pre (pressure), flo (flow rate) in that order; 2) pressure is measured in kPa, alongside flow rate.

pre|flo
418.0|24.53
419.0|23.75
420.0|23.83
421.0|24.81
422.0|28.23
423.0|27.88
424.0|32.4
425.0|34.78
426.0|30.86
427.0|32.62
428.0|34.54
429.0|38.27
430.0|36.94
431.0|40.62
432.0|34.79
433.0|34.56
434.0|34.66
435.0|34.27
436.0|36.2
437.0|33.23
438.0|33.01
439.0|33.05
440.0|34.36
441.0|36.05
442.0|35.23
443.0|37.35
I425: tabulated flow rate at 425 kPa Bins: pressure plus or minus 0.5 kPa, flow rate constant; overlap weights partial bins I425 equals 34.78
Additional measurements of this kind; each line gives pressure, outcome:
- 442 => 35.23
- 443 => 37.35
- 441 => 36.05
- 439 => 33.05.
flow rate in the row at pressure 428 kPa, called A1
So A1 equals 34.54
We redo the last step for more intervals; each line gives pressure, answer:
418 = 24.53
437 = 33.23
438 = 33.01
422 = 28.23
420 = 23.83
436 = 36.2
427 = 32.62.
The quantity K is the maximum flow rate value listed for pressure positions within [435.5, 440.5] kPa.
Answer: 36.2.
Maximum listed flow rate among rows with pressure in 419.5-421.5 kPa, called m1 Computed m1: 24.81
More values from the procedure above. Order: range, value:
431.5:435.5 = 34.79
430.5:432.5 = 40.62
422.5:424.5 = 32.4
